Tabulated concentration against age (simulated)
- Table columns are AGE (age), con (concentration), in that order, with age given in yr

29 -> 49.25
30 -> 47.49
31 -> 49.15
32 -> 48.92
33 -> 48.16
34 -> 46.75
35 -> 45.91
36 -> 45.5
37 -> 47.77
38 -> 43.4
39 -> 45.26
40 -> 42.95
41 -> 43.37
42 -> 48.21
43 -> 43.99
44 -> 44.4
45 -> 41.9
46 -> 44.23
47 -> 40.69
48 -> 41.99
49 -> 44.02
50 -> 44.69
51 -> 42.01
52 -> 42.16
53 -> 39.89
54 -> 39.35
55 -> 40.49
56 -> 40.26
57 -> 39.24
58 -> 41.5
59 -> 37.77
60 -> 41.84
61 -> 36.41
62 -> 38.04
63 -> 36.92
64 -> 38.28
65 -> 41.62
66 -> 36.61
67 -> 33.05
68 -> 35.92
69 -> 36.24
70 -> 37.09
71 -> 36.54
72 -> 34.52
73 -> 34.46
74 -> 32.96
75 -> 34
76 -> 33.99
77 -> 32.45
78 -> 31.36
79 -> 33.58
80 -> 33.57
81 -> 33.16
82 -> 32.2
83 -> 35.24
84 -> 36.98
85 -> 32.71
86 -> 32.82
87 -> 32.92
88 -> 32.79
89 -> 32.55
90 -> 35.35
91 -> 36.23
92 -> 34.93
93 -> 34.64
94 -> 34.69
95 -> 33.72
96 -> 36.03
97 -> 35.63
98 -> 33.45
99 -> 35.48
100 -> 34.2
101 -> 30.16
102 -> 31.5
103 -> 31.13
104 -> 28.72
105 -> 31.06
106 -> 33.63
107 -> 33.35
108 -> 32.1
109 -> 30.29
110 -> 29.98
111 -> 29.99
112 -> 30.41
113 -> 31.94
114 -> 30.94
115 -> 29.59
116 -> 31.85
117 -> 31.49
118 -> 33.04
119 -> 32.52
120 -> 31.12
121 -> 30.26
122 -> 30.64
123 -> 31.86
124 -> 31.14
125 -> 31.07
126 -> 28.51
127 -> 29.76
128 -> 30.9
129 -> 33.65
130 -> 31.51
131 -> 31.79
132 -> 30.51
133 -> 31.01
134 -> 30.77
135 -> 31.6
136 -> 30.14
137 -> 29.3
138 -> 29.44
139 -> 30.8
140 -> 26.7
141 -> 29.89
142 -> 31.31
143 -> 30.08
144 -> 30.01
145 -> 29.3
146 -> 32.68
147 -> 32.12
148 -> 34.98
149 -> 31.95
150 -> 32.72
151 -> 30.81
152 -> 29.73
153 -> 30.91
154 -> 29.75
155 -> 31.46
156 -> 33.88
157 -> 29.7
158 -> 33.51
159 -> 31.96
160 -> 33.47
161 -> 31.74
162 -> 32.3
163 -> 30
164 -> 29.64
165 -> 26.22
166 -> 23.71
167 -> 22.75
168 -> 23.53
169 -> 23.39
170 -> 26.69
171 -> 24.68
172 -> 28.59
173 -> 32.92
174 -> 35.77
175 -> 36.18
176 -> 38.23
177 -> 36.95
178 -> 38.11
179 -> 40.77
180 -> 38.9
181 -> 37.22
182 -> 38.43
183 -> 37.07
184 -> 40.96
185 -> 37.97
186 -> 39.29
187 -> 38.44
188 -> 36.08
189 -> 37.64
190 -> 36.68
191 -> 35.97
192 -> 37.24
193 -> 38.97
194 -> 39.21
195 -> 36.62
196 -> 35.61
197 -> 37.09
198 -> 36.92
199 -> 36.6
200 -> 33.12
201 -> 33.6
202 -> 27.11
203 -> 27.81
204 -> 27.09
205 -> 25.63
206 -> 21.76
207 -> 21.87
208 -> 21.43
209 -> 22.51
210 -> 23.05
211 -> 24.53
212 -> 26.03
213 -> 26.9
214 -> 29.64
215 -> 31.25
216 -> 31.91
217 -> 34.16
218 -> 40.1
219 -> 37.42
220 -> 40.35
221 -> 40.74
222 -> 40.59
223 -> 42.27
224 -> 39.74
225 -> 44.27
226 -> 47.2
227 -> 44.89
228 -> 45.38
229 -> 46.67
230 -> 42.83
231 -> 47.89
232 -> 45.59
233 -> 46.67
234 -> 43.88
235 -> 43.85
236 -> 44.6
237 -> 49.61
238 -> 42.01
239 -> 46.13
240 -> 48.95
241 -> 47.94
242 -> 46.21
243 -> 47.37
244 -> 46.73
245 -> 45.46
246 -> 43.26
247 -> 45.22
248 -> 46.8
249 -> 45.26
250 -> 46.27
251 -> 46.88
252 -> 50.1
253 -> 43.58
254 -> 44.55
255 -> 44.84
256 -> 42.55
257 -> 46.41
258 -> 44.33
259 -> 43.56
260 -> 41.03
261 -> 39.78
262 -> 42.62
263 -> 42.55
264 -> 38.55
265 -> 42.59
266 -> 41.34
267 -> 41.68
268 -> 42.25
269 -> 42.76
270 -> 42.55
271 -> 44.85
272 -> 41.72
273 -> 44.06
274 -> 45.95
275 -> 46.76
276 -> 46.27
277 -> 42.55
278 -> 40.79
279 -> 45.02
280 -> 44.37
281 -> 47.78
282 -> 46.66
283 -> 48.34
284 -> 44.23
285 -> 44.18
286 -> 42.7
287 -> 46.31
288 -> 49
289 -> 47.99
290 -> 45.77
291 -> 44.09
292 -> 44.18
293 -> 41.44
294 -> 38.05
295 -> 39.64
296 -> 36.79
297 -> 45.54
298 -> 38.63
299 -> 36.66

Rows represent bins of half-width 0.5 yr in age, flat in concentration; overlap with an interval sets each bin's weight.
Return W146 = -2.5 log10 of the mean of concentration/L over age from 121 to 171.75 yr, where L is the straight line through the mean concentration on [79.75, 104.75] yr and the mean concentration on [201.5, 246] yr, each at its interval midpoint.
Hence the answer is 0.17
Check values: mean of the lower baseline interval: 33.6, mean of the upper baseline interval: 38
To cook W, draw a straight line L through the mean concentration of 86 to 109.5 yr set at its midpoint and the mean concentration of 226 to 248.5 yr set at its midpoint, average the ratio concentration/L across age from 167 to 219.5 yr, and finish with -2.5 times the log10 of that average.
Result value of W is 0.27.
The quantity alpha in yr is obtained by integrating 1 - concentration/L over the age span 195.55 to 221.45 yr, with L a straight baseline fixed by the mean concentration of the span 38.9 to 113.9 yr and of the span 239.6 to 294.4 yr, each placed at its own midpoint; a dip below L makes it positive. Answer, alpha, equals 7.1 yr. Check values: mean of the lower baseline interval 36.3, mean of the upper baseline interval 44.5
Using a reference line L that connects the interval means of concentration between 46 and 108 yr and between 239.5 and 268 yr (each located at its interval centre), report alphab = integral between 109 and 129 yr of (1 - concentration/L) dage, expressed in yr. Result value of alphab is 3.7 yr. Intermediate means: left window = 35.9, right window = 44.5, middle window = 30.9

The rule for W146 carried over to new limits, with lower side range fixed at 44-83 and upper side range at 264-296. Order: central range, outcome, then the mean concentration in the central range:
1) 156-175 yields 0.36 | 29.2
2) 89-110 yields 0.17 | 33.2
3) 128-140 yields 0.28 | 30.8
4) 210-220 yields 0.32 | 31.4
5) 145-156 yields 0.26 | 31.7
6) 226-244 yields -0.08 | 46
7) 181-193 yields 0.09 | 37.8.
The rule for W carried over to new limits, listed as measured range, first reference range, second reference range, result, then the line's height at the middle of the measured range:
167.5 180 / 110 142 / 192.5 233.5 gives 0.03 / 33.2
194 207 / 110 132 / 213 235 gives 0.22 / 38.6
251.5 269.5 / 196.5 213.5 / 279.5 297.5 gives -0.12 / 38.8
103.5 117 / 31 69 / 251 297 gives 0.34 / 42.5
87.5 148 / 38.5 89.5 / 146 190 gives 0.12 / 35.4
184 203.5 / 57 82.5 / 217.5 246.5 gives 0.18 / 42.4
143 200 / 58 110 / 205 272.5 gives 0.14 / 38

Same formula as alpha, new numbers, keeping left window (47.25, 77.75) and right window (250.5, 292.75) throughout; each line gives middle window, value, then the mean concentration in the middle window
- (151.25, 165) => 3.3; 31.2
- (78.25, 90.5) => 1.6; 33.6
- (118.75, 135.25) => 3.7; 31.1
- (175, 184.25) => 0.7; 38.3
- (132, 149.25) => 4.1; 30.7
